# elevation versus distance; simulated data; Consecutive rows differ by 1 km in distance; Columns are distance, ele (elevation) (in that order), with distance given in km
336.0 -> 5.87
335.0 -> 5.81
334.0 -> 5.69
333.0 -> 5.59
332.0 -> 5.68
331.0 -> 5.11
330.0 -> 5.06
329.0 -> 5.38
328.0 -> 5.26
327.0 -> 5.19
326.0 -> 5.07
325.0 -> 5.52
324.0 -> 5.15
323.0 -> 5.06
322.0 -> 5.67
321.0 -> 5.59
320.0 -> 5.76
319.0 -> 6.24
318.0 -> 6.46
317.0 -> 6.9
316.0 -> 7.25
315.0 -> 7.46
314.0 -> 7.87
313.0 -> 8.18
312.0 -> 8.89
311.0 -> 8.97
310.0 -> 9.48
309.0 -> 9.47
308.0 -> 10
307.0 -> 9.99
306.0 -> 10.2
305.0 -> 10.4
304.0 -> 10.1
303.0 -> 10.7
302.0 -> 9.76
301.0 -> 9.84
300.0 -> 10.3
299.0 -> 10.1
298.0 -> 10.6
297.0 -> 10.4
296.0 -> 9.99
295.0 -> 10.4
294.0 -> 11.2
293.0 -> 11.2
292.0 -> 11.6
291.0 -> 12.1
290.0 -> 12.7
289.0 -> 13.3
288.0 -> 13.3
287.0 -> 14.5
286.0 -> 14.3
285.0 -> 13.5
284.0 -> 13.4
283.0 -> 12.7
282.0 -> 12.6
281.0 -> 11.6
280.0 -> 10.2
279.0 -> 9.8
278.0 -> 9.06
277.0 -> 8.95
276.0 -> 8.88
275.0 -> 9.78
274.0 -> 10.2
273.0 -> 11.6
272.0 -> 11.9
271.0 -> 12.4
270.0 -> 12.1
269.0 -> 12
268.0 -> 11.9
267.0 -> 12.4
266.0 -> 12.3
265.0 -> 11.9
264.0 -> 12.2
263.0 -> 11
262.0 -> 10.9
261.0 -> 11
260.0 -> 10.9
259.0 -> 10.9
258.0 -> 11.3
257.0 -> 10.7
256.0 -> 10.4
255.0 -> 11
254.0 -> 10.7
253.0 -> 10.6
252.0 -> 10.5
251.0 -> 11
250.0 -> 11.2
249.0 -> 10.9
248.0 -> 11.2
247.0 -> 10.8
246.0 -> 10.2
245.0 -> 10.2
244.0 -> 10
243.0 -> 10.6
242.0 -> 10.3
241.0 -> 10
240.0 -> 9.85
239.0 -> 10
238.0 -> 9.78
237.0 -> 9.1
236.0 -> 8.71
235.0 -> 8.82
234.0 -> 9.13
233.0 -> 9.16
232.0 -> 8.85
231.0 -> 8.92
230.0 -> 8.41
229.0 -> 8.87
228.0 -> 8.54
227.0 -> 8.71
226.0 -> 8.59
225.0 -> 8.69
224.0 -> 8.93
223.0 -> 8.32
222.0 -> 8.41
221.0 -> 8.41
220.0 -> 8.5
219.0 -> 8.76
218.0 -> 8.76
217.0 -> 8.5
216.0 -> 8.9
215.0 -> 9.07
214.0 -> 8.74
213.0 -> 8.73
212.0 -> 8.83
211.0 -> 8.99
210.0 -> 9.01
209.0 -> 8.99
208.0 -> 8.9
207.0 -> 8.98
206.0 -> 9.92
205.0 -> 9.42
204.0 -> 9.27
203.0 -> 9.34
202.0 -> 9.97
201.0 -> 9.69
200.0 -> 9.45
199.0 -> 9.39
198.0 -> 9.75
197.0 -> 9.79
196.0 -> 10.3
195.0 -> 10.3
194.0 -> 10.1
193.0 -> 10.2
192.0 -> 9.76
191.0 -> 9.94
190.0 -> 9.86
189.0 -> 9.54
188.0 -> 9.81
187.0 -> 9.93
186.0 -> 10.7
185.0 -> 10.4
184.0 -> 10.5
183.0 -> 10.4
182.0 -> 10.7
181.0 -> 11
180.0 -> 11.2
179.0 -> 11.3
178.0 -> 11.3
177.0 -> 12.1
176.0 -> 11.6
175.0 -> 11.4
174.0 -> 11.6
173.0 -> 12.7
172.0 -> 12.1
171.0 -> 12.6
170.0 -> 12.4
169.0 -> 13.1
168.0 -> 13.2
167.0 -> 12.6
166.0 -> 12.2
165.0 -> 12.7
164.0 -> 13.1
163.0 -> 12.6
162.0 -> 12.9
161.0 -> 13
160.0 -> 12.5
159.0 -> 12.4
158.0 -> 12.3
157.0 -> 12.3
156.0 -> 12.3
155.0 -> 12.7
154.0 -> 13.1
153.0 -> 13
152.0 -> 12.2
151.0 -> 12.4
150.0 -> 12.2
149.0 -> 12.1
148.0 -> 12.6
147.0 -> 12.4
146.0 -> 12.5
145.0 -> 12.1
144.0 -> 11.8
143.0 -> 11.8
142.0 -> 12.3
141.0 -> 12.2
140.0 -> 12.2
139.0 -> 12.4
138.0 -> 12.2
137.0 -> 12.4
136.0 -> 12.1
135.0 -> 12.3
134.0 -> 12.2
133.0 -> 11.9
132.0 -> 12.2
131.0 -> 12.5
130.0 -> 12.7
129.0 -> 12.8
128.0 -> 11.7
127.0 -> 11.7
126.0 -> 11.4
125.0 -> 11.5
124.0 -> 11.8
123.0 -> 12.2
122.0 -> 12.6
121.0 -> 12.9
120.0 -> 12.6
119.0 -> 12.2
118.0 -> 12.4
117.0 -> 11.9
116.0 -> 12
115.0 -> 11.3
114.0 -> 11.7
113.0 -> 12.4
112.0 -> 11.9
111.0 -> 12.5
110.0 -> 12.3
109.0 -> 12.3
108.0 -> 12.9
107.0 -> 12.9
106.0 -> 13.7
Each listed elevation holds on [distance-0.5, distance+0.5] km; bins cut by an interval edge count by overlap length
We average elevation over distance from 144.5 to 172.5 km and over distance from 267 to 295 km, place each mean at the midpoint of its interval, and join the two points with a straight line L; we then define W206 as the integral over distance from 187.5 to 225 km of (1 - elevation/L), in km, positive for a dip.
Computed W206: 9.07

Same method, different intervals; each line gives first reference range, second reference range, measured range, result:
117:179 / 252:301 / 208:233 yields 6.4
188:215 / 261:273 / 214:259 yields 4.9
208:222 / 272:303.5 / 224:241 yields 0.6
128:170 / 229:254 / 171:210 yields 3.5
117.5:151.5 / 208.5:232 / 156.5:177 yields -2.9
